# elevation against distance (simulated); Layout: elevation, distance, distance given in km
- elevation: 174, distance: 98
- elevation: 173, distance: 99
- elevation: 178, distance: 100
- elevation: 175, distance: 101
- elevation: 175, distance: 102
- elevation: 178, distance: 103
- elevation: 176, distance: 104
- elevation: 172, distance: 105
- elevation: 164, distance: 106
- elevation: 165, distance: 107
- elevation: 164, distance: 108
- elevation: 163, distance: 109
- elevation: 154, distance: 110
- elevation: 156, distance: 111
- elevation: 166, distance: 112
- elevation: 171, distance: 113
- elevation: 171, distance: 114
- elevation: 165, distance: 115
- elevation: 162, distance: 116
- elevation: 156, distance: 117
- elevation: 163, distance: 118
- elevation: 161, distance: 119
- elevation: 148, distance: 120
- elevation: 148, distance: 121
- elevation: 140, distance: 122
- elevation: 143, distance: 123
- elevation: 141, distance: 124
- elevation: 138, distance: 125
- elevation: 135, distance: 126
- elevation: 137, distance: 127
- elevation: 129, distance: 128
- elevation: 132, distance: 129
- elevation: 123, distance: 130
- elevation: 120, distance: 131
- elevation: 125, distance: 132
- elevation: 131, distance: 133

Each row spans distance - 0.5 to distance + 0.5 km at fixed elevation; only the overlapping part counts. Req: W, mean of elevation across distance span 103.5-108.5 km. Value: 168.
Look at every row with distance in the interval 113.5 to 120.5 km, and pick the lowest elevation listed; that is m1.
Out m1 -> 148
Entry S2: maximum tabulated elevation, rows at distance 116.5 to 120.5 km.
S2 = 163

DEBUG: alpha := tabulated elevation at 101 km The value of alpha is 175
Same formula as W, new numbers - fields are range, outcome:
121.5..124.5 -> 141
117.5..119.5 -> 162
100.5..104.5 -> 176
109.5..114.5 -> 164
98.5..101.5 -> 175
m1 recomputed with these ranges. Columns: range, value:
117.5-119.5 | 161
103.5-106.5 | 164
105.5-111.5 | 154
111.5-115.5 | 165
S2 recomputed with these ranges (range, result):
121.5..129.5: 143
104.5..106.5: 172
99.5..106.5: 178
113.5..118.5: 171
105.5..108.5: 165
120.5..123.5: 148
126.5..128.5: 137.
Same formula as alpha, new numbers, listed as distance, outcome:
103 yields 178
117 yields 156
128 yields 129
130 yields 123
